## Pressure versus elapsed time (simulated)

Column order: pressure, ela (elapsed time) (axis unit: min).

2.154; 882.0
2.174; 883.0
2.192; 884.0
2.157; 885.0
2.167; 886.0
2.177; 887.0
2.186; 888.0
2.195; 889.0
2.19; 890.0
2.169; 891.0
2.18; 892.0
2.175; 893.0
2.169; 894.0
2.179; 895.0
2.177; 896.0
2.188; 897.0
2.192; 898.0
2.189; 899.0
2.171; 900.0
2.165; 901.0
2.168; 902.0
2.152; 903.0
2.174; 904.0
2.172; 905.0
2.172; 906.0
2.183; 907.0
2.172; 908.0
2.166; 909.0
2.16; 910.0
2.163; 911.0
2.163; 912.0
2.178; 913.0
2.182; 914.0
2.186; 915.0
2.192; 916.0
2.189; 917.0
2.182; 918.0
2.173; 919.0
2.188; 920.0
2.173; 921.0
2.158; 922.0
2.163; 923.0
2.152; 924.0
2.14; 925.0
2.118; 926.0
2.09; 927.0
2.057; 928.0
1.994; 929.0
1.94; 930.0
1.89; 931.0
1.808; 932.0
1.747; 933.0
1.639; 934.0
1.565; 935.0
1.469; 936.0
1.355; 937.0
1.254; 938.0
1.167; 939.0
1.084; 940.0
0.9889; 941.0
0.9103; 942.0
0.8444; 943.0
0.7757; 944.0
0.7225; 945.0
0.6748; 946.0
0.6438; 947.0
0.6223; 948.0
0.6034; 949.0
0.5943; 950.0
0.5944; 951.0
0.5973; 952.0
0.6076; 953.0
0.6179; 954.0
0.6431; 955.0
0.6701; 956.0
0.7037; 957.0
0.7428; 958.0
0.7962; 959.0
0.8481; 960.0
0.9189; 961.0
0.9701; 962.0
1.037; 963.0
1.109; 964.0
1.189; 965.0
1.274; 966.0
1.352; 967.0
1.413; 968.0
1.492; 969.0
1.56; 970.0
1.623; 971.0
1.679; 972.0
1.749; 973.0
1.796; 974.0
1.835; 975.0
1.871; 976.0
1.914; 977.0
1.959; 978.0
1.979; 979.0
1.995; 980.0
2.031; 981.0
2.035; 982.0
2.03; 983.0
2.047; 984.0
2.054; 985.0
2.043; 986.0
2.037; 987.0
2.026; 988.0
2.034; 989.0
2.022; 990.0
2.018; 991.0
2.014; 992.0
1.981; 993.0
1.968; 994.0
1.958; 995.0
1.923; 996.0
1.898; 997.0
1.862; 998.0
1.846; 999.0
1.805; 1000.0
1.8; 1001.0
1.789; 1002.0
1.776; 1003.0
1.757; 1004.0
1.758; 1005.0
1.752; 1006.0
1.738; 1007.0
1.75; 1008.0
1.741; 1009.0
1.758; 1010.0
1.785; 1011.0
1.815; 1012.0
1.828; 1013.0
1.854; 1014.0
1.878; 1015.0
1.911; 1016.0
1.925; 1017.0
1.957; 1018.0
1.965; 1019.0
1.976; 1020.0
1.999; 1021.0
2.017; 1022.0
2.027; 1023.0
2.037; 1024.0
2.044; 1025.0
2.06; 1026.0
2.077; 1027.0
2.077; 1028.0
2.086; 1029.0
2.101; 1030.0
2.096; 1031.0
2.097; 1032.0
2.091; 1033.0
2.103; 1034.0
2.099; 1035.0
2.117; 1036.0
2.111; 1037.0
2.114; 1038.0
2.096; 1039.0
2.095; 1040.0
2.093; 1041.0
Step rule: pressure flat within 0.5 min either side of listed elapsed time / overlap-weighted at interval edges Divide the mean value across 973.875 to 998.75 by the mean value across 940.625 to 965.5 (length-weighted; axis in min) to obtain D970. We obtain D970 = 2.54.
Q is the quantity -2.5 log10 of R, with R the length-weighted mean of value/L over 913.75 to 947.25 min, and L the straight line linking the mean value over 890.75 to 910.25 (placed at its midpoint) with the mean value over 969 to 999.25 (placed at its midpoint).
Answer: 0.24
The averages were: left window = 2.17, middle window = 1.67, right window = 1.92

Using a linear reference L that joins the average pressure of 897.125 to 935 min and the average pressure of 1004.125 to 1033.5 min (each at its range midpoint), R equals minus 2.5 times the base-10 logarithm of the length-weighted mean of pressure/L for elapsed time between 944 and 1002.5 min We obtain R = 0.35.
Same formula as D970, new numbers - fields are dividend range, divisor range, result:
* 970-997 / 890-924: 0.89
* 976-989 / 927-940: 1.22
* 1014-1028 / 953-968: 2.15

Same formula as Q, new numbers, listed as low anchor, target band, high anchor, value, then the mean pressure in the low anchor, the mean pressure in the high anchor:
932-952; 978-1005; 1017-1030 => -0.198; 1.02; 2.03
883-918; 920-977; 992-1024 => 0.478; 2.18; 1.87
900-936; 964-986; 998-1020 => 0.100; 2.08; 1.82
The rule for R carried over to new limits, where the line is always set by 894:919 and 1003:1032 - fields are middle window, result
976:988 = 0.00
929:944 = 0.44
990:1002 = 0.03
